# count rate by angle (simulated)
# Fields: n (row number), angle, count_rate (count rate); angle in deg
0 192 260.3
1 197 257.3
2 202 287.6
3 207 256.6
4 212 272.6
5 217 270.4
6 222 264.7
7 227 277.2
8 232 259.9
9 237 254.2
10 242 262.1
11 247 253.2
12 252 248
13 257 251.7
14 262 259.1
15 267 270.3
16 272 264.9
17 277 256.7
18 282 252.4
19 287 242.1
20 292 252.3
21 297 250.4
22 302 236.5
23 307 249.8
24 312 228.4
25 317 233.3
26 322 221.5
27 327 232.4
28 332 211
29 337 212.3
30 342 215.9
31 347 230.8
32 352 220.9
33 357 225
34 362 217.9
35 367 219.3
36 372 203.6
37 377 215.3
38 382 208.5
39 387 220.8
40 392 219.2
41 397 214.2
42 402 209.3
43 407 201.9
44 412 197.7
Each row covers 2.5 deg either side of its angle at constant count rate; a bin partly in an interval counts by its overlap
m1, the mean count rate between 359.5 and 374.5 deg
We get 214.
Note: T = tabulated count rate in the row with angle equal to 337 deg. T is 212.3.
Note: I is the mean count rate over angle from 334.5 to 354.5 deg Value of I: 220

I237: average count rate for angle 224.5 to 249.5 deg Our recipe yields 261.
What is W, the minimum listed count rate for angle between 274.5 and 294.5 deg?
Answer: 242.1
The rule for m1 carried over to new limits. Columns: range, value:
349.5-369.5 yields 221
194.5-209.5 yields 267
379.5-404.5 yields 214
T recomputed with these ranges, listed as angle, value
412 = 197.7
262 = 259.1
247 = 253.2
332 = 211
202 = 287.6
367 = 219.3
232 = 259.9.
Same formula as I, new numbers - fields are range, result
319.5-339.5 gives 219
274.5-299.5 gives 251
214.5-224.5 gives 268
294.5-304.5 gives 243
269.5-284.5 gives 258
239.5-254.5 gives 254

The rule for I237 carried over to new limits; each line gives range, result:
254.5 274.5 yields 262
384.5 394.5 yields 220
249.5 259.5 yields 250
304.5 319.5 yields 237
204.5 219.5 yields 267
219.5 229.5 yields 271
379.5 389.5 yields 215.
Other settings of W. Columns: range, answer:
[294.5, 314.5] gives 228.4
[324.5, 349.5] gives 211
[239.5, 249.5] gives 253.2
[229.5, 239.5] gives 254.2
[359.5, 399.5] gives 203.6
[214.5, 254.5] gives 248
